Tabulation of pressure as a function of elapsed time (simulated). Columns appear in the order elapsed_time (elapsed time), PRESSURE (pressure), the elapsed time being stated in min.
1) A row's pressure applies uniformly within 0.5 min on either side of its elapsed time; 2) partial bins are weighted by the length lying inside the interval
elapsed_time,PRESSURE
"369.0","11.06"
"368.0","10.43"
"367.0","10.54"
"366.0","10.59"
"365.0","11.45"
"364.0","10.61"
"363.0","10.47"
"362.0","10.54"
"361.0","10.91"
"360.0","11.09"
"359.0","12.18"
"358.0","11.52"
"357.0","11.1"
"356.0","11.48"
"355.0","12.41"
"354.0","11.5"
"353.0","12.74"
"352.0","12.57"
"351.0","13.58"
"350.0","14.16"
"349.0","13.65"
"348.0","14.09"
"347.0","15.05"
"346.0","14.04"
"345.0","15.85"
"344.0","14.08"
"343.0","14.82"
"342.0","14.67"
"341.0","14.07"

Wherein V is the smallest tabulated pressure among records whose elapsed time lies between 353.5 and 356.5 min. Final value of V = 11.48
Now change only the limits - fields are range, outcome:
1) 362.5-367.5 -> 10.47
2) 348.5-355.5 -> 11.5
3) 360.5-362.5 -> 10.54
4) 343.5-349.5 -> 13.65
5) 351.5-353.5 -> 12.57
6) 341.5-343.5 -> 14.67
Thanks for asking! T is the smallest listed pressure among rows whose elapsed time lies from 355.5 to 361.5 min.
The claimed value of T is 10.91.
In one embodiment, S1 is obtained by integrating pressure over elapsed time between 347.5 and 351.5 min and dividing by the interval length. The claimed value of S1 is 13.9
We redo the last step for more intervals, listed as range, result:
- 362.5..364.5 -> 10.5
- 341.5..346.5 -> 14.7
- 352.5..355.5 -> 12.2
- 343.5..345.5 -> 15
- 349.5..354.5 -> 12.9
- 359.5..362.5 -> 10.8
